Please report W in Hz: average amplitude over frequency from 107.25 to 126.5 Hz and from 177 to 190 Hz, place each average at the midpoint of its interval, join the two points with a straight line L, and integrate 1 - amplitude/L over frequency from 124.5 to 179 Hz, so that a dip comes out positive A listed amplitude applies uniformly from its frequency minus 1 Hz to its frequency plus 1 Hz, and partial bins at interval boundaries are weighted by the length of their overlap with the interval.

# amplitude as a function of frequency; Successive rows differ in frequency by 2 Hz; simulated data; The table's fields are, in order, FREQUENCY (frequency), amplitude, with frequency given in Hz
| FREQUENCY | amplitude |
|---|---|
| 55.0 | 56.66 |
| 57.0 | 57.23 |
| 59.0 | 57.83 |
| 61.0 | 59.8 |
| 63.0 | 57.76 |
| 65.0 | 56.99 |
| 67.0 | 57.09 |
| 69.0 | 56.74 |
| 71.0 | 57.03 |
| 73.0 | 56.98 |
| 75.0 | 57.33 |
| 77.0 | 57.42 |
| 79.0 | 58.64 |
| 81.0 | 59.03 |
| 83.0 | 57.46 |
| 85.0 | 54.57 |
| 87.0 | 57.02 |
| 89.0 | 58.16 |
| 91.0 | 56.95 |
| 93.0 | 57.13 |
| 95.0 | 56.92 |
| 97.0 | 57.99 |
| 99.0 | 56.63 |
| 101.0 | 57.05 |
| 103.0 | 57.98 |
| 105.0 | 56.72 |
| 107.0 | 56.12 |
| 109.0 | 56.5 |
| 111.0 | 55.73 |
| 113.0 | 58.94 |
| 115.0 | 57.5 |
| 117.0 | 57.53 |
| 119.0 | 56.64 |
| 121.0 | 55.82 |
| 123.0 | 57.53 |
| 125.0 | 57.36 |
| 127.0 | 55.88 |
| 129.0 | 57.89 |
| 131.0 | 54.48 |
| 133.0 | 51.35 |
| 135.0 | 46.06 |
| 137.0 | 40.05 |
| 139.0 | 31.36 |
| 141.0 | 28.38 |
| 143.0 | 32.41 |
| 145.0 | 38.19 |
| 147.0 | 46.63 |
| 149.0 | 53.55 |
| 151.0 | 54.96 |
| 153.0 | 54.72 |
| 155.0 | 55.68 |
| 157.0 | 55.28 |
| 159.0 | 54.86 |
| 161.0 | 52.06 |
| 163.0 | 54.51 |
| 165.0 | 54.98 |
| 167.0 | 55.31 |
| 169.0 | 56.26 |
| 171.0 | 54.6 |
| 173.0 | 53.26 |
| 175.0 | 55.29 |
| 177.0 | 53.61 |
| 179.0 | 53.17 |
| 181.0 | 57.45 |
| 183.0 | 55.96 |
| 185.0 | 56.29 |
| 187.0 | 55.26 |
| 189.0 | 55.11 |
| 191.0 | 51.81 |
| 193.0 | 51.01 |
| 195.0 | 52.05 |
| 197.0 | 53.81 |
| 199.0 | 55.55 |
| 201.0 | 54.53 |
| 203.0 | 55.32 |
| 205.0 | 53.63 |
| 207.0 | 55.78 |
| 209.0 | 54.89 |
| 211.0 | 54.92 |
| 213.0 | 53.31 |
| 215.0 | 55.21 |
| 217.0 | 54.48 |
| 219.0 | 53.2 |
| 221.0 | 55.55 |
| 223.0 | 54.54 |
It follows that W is 5.6 Hz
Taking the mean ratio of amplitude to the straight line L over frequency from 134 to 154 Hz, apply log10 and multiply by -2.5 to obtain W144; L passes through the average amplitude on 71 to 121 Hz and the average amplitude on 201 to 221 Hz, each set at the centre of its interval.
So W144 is 0.30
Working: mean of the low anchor 57.2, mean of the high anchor 54.6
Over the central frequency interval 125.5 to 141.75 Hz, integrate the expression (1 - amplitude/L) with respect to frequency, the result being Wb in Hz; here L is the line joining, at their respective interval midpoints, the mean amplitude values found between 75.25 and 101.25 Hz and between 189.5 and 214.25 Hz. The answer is 2.81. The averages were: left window 57.3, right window 53.9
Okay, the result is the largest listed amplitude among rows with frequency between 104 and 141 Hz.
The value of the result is 58.94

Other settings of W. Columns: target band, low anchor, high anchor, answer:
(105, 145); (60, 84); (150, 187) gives 3.9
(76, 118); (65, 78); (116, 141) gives -2.3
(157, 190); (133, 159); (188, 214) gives -3.5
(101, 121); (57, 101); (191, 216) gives -0.2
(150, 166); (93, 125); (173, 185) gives 0.3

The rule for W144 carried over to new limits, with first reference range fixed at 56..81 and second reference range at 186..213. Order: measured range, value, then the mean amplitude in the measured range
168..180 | 0.008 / 54.4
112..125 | -0.020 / 57.3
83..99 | 0.001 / 57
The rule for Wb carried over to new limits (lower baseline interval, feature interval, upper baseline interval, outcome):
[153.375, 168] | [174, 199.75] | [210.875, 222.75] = 0.1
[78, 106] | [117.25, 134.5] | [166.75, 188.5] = 0.2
